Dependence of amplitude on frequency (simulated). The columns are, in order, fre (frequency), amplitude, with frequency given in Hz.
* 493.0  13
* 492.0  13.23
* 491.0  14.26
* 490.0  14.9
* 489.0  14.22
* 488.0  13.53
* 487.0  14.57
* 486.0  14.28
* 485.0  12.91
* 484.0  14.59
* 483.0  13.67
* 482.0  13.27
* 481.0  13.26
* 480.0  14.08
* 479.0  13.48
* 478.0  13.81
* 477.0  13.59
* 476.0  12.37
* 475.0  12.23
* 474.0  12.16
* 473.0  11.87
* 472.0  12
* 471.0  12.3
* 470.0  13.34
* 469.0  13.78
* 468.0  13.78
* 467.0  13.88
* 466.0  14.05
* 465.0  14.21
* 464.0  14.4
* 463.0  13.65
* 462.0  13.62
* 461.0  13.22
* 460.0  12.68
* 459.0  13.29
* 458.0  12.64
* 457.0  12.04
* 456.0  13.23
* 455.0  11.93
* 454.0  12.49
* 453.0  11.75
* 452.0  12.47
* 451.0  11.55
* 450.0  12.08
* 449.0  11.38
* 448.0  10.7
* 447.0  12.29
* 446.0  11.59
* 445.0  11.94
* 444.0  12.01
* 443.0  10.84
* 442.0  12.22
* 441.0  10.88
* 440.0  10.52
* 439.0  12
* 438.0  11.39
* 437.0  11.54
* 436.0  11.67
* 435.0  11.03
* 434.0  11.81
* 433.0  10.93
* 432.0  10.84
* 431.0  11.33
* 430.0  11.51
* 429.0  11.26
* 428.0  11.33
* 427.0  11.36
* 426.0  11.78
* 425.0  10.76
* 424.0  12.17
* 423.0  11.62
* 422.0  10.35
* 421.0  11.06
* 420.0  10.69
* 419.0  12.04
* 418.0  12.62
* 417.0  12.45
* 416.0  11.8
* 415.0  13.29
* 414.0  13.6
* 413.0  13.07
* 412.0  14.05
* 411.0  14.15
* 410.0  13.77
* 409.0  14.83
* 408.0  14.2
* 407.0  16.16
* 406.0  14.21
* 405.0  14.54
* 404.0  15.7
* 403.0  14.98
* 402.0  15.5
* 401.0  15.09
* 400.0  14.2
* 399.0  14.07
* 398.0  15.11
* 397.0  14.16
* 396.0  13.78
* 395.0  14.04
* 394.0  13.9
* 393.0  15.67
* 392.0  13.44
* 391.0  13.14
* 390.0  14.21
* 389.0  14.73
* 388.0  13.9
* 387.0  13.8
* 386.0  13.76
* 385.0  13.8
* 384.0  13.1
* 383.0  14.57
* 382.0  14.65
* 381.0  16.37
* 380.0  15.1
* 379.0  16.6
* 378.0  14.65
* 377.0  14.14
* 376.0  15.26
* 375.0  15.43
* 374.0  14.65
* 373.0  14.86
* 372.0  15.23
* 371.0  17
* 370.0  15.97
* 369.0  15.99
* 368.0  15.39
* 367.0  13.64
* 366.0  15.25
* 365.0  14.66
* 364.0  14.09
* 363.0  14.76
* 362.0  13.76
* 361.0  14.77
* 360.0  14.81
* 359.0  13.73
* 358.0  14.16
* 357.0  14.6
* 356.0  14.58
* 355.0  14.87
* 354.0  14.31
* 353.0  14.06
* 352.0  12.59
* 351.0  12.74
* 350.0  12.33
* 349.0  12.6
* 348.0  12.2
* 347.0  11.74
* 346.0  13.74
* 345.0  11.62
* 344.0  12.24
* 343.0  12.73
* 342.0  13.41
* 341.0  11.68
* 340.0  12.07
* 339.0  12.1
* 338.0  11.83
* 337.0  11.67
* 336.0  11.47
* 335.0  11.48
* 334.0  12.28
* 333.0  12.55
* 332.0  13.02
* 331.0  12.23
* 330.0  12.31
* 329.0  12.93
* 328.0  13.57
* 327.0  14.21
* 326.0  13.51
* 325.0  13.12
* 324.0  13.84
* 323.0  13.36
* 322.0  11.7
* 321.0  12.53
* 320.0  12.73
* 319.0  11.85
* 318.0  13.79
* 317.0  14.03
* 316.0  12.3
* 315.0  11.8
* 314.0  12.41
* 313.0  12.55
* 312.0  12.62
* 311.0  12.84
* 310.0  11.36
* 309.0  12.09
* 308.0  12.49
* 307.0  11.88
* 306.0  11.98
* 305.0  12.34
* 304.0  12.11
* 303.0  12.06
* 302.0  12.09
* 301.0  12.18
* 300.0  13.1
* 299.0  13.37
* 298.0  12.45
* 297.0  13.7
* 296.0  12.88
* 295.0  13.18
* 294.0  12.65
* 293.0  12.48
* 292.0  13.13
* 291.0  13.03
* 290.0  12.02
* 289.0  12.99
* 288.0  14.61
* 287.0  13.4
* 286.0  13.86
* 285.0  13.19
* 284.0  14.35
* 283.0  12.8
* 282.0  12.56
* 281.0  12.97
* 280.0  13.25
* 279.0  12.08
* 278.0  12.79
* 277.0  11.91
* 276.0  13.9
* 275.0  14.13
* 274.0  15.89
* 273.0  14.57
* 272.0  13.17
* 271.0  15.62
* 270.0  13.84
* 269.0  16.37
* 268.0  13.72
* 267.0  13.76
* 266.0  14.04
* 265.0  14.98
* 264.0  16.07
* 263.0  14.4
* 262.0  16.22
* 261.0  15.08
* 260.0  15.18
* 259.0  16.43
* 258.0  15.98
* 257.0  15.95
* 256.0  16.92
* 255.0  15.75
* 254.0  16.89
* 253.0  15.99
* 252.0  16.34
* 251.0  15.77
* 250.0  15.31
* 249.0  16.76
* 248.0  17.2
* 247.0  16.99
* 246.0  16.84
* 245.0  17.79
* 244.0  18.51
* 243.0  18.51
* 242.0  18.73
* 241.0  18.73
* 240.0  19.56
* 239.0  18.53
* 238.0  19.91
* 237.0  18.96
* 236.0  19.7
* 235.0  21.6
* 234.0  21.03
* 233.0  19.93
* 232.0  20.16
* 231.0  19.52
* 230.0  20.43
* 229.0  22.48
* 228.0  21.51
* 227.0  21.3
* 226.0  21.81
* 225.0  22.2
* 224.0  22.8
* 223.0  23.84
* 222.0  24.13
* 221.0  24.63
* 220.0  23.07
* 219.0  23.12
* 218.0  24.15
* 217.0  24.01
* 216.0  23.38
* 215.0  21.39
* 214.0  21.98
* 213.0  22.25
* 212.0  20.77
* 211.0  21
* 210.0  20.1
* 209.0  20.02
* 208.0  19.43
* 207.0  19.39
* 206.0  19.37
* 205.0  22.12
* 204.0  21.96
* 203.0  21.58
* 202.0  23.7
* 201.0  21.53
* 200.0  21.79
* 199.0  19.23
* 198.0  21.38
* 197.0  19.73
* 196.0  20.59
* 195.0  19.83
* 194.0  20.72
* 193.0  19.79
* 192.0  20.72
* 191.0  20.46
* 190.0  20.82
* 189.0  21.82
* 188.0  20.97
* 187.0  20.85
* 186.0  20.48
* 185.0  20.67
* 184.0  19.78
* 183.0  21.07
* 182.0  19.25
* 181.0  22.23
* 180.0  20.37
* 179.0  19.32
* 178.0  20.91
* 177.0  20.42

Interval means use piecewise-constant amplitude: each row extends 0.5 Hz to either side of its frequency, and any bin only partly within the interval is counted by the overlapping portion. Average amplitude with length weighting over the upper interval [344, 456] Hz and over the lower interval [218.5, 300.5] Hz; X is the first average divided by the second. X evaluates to 0.8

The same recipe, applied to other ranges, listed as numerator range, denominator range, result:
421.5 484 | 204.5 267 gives 0.64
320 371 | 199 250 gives 0.64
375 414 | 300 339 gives 1.16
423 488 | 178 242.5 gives 0.59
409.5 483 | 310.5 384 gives 0.91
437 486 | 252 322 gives 0.93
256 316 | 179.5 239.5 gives 0.64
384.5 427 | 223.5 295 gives 0.83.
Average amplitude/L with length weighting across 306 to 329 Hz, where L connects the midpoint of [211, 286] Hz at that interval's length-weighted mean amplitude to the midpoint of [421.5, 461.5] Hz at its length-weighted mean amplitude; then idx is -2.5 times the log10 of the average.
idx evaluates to 0.22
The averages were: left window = 17.8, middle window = 12.7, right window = 11.7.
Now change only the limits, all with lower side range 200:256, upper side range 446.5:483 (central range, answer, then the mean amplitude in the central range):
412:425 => 0.18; 12.1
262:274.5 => 0.27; 14.8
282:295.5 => 0.36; 13.2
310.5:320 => 0.35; 12.7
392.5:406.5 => 0.02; 14.6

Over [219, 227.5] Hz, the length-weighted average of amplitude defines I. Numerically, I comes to 23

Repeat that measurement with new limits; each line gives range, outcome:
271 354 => 12.8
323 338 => 12.7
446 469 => 12.8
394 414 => 14.5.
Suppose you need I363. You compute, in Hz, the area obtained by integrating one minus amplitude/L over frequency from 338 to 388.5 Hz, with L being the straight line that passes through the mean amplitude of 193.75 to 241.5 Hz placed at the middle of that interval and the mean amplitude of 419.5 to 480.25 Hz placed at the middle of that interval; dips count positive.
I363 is 4.7 Hz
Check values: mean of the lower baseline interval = 21.3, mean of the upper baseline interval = 12.2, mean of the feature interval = 14.1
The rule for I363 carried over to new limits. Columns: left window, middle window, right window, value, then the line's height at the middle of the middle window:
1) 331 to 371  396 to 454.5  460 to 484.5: 3.8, 13.4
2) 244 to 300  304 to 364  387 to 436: 4.4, 13.9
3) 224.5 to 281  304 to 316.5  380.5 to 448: 2.7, 15.5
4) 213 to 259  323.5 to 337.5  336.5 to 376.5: 2.2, 15.1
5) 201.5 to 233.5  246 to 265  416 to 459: 3.8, 20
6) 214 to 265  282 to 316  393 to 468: 8.9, 17.2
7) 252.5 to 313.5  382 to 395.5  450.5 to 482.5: -0.7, 13.3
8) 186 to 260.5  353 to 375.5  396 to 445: -0.1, 14.8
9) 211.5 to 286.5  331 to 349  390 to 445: 3.4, 15.1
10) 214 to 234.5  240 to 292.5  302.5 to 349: 9.1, 18.2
